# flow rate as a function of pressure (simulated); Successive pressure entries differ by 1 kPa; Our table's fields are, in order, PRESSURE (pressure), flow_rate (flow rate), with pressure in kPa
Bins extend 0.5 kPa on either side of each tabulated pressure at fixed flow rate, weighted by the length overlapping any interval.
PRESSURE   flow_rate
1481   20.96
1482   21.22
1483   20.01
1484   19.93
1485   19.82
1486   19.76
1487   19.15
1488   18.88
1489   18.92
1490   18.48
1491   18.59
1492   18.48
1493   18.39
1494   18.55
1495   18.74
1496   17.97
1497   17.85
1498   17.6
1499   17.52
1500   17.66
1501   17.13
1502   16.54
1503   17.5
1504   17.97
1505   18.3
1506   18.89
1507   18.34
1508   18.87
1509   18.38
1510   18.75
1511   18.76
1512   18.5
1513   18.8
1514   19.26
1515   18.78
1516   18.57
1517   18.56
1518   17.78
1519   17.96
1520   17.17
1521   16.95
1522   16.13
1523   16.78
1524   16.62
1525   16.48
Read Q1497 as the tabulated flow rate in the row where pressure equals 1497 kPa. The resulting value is 17.85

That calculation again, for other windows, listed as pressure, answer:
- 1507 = 18.34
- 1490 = 18.48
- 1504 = 17.97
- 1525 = 16.48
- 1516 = 18.57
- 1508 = 18.87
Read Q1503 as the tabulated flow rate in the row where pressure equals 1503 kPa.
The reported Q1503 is 17.5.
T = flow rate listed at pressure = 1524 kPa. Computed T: 16.62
